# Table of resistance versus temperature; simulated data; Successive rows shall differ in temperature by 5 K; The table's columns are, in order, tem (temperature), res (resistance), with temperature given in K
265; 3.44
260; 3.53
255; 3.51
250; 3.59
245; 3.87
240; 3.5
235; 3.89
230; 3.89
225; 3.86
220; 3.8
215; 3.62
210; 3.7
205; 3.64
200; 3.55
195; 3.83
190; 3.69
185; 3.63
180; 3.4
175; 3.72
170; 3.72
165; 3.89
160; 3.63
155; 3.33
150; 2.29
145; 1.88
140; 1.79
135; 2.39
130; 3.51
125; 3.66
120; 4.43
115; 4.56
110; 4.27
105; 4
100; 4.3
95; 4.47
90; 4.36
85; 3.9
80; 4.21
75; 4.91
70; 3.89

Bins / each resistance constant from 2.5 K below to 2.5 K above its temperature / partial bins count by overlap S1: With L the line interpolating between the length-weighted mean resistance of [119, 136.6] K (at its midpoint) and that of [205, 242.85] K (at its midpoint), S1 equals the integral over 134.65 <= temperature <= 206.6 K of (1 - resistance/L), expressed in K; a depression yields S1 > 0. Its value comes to 7.2 K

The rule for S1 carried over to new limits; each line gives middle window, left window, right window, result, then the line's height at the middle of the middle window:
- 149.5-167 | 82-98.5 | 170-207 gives 2.0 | 3.83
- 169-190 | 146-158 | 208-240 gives -3.3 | 3.13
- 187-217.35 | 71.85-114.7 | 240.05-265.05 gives 1.2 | 3.82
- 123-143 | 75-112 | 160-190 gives 6.0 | 3.98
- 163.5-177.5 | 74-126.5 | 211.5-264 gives 0.7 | 3.98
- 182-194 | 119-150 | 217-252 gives -1.2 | 3.33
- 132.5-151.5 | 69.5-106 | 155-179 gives 8.8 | 3.87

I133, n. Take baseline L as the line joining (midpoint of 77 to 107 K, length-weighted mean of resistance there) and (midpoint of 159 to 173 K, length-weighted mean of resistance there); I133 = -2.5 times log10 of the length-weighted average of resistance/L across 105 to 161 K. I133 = 0.21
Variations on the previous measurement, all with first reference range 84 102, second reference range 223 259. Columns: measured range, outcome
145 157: 0.49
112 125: -0.03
